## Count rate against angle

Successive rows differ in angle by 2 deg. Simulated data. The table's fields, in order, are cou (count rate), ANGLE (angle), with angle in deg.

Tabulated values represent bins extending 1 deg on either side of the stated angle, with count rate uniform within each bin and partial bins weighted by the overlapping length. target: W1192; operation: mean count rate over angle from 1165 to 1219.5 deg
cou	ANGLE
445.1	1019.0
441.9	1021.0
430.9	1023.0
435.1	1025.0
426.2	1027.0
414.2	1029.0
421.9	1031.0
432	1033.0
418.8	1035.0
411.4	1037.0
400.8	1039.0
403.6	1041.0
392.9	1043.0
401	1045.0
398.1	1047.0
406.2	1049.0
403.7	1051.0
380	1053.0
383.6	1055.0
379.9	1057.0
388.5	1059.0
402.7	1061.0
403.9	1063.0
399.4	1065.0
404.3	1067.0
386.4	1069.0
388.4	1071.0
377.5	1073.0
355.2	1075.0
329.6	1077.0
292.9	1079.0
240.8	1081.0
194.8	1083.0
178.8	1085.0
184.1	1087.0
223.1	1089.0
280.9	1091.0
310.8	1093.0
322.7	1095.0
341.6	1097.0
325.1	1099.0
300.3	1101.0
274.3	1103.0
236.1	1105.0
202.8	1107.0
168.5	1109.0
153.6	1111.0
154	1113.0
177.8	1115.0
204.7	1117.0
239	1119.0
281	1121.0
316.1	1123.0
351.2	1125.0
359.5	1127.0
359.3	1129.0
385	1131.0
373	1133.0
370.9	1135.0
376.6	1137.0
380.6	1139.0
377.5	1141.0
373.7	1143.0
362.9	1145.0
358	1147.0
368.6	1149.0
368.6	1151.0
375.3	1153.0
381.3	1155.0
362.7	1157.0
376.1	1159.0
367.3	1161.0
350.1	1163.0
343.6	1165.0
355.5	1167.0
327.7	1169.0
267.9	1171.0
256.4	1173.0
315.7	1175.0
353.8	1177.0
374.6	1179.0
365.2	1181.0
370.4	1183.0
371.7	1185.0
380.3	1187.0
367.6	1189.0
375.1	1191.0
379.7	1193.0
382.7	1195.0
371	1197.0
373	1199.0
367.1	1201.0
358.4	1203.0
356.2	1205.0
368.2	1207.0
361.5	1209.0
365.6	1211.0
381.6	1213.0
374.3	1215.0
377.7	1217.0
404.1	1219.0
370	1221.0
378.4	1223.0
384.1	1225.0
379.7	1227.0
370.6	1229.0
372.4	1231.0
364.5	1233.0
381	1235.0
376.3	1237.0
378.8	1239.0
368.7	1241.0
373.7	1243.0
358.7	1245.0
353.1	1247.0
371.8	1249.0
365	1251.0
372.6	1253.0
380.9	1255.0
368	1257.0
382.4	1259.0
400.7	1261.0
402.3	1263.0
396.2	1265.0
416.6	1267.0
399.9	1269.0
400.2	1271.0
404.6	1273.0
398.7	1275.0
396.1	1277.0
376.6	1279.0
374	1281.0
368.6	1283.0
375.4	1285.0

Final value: 359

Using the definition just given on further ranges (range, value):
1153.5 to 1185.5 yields 346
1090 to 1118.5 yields 247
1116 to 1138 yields 329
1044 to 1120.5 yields 305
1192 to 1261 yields 373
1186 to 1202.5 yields 374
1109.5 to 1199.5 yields 337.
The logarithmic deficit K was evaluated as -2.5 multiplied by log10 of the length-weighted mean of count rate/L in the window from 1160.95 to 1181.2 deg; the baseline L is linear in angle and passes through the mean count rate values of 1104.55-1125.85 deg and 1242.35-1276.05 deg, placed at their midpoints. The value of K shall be -0.157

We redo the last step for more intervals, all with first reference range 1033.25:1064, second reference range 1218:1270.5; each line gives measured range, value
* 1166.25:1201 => 0.10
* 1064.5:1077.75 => 0.06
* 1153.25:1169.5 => 0.08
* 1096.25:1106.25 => 0.33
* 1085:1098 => 0.41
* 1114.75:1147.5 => 0.17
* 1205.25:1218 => 0.04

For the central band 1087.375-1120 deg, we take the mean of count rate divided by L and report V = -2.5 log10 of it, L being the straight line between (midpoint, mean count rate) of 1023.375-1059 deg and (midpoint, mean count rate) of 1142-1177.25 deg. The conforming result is 0.47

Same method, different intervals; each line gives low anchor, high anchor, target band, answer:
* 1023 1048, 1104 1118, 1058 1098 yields -0.12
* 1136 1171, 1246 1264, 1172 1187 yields 0.06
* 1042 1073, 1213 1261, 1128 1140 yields 0.03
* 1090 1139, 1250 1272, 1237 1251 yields 0.03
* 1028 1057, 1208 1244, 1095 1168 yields 0.22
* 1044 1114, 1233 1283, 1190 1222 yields -0.03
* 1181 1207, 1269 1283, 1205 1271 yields 0.01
